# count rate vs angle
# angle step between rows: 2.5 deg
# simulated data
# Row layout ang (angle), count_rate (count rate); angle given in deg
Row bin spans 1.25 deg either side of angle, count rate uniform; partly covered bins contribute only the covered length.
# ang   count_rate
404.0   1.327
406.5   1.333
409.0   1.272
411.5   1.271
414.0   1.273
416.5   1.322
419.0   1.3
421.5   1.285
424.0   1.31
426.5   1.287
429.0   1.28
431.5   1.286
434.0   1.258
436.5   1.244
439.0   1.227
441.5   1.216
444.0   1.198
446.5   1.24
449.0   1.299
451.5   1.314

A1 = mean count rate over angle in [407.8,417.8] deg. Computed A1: 1.28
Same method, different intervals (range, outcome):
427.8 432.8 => 1.28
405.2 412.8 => 1.29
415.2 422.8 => 1.3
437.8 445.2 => 1.21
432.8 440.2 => 1.24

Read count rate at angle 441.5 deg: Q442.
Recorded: 1.216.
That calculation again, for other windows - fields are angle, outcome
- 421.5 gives 1.285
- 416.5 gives 1.322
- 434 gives 1.258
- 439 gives 1.227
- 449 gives 1.299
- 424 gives 1.31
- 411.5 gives 1.271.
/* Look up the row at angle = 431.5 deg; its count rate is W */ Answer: 1.286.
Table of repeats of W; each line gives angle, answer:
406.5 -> 1.333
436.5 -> 1.244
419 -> 1.3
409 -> 1.272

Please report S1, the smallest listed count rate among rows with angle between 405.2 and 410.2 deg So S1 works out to 1.272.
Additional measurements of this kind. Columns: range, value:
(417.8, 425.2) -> 1.285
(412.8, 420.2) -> 1.273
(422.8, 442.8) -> 1.216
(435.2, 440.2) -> 1.227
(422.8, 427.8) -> 1.287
